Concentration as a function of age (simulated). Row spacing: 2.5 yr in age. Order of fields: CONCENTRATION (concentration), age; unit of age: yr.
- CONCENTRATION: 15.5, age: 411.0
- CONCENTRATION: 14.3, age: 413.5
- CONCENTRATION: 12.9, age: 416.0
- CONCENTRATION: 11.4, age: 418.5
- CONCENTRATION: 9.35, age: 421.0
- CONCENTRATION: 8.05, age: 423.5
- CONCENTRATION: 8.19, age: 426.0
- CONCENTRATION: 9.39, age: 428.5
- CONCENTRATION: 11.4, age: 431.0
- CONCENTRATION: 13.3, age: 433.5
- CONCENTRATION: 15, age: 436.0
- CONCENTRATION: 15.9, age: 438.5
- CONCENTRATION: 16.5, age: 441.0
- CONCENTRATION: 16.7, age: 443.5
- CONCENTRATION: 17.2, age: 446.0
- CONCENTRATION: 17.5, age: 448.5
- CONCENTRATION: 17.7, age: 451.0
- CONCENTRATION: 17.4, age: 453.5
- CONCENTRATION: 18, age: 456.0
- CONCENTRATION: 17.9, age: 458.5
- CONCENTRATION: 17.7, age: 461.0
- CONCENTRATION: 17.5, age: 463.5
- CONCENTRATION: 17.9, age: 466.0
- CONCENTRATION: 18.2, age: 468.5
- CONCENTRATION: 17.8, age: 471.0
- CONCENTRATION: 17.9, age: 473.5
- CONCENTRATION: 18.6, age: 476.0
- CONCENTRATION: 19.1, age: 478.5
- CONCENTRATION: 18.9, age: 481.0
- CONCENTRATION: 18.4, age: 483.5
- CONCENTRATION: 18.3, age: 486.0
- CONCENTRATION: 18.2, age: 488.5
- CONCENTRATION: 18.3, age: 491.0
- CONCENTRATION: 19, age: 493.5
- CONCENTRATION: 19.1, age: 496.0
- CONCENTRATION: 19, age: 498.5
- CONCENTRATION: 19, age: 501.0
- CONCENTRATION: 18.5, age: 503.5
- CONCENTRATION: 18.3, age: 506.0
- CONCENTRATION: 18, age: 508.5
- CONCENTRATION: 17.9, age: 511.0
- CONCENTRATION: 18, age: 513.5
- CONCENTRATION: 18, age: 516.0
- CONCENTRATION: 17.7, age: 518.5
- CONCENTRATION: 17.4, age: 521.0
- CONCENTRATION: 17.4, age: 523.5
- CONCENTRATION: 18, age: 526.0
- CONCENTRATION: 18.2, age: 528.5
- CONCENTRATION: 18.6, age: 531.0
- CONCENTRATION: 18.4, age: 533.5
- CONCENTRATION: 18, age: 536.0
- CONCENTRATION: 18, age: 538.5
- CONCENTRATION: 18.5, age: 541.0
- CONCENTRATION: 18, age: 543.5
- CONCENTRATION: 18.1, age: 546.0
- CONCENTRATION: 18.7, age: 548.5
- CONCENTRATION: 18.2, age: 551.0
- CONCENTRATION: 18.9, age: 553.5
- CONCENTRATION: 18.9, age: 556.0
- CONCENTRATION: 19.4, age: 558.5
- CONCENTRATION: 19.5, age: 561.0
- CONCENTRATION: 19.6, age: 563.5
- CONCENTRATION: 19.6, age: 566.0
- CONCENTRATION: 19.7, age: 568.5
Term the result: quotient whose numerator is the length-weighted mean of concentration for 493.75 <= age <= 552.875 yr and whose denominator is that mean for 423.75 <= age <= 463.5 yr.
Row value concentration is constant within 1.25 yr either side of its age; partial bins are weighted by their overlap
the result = 1.20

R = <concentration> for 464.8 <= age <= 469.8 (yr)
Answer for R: 18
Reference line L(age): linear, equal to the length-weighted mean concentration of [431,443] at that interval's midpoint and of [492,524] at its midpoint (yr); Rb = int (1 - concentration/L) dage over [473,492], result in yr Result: -1.60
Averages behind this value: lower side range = 14.9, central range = 18.5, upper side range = 18.3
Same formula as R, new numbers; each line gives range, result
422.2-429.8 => 8.57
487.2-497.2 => 18.6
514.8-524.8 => 17.6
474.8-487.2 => 18.7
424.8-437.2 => 11.5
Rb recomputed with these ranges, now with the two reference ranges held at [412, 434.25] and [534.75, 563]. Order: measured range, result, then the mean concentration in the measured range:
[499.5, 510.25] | -1.7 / 18.4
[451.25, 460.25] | -3.4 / 17.8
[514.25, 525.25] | -0.6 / 17.7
